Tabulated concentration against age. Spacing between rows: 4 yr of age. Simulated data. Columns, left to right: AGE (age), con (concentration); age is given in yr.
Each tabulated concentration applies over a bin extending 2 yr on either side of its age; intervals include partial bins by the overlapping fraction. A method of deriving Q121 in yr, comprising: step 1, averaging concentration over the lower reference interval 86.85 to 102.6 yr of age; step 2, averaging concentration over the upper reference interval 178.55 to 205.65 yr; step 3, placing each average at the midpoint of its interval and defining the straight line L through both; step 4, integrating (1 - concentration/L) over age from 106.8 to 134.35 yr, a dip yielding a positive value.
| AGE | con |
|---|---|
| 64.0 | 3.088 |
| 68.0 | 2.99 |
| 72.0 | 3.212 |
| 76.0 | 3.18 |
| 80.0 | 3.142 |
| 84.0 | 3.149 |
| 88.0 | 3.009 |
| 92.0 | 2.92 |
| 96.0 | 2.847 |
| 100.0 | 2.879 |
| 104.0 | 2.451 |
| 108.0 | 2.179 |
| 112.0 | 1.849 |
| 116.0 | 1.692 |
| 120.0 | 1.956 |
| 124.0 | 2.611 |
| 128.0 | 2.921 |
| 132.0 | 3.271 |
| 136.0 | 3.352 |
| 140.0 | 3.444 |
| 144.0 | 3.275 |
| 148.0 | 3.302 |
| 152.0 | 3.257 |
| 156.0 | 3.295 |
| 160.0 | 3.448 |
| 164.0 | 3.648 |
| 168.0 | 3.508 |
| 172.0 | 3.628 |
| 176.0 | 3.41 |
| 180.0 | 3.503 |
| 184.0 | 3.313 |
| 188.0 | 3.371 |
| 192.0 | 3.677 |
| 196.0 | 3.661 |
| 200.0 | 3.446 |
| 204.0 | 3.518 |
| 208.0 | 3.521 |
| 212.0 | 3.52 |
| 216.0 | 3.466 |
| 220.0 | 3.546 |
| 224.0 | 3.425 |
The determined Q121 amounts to 6.2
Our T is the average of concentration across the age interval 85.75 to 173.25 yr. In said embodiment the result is 2.94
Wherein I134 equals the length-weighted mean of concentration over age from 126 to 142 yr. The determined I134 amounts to 3.25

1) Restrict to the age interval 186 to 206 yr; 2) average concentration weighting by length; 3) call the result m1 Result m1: 3.53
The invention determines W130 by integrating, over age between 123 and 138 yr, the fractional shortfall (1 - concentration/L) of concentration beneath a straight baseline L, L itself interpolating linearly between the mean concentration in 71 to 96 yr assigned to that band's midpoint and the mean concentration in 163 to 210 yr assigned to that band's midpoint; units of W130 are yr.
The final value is 1.0 yr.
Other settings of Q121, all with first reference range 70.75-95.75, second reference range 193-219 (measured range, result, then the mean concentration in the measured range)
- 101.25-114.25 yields 4.00 yr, 2.19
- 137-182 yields -0.91 yr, 3.43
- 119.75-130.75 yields 2.04 yr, 2.63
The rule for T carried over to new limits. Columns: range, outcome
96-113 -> 2.43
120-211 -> 3.35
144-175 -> 3.43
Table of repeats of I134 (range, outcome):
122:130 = 2.77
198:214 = 3.5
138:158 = 3.31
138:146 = 3.36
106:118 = 1.91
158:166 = 3.55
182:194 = 3.45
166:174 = 3.57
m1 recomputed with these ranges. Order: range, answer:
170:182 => 3.51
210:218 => 3.49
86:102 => 2.91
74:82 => 3.16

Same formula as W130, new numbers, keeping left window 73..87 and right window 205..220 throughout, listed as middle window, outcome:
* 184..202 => -0.30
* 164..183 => -0.63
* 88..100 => 1.07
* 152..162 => 0.03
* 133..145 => -0.17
